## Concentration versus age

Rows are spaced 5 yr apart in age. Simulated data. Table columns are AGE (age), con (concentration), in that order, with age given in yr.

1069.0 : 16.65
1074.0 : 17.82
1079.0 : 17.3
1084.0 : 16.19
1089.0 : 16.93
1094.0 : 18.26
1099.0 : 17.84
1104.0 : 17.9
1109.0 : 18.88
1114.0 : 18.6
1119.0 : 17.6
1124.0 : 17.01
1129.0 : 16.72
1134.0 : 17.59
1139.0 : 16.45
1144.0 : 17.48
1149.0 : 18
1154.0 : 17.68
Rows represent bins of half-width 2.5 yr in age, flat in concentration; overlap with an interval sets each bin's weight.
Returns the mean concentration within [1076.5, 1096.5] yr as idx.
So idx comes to 17.2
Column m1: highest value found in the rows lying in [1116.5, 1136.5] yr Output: 17.6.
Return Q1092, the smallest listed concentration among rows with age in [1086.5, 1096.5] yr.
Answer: 16.93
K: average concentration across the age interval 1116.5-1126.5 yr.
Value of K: 17.3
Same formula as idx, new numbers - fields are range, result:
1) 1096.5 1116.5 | 18.3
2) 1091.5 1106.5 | 18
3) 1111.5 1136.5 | 17.5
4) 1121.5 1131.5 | 16.9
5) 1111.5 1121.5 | 18.1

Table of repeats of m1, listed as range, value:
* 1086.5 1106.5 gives 18.26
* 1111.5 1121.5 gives 18.6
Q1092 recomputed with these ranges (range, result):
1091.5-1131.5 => 16.72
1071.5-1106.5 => 16.19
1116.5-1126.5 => 17.01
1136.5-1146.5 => 16.45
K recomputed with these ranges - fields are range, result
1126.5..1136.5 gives 17.2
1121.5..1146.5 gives 17.1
